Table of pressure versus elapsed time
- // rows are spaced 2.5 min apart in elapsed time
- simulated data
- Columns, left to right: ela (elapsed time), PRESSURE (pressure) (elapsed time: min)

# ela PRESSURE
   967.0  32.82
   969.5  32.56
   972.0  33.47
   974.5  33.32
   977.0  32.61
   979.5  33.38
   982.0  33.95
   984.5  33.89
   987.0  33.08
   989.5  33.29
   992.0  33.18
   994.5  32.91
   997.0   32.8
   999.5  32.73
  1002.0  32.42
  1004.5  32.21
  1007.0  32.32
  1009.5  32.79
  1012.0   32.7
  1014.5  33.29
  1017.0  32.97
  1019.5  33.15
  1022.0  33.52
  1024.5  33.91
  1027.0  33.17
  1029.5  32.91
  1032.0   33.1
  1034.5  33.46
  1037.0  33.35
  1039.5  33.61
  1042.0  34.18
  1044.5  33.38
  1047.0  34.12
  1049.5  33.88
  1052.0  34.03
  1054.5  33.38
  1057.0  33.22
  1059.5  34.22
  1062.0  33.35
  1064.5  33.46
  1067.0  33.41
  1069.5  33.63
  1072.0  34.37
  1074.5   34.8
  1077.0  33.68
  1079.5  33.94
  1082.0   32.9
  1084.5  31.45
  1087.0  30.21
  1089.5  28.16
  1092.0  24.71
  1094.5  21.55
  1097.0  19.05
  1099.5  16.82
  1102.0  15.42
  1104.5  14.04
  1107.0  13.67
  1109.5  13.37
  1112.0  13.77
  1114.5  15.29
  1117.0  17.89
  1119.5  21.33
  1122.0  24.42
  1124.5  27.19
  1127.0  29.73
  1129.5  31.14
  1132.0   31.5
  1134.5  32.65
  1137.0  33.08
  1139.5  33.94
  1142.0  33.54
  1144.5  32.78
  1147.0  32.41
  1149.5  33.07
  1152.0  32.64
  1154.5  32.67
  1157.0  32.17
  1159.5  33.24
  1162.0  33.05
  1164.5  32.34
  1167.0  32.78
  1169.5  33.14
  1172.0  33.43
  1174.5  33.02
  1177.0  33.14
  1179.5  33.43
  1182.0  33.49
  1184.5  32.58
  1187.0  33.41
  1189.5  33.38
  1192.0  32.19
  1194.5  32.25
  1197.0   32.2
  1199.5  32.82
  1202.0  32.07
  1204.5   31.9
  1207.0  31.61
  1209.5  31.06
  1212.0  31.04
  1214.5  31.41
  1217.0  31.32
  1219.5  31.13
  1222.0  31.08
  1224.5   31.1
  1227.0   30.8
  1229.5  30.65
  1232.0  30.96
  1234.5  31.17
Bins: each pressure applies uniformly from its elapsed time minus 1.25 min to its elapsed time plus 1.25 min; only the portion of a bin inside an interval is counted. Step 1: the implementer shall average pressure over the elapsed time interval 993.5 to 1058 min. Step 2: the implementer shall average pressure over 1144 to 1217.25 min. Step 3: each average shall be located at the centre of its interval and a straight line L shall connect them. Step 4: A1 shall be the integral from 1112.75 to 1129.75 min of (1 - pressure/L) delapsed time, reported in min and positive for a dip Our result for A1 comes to 5.0 min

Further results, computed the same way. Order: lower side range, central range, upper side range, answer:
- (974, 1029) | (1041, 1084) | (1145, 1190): -0.9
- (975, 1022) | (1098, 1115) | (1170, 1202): 9.4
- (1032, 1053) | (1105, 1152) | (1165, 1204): 10.0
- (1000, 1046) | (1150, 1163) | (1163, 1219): -0.1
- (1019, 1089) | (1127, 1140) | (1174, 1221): 0.3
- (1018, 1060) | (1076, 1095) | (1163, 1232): 1.9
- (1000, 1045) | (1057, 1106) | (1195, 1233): 6.3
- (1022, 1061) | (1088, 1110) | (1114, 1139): 7.8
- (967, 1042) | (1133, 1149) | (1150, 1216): -0.2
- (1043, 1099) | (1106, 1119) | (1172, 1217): 6.8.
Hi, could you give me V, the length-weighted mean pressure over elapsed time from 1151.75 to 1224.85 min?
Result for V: 32.4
